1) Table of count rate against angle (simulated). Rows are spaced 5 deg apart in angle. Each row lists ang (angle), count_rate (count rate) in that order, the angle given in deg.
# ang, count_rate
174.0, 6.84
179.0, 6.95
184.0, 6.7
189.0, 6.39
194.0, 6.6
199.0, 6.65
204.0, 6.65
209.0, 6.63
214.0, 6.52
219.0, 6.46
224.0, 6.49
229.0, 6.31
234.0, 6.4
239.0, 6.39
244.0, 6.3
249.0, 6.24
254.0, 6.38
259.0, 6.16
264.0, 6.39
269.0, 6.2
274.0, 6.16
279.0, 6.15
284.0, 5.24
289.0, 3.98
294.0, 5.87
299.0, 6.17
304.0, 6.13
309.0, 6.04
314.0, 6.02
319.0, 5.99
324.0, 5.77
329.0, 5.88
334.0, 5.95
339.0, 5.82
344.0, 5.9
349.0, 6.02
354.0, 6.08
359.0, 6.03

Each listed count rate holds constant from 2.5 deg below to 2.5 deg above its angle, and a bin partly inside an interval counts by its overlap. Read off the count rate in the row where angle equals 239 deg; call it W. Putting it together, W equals 6.39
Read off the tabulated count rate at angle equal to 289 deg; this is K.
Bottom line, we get 3.98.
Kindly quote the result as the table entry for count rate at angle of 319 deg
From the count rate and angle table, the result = 5.99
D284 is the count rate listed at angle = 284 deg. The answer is 5.24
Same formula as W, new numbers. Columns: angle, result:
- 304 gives 6.13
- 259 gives 6.16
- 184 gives 6.7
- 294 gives 5.87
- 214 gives 6.52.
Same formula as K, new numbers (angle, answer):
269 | 6.2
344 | 5.9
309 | 6.04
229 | 6.31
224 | 6.49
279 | 6.15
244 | 6.3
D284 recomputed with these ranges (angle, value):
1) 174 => 6.84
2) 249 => 6.24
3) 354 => 6.08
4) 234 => 6.4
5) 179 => 6.95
